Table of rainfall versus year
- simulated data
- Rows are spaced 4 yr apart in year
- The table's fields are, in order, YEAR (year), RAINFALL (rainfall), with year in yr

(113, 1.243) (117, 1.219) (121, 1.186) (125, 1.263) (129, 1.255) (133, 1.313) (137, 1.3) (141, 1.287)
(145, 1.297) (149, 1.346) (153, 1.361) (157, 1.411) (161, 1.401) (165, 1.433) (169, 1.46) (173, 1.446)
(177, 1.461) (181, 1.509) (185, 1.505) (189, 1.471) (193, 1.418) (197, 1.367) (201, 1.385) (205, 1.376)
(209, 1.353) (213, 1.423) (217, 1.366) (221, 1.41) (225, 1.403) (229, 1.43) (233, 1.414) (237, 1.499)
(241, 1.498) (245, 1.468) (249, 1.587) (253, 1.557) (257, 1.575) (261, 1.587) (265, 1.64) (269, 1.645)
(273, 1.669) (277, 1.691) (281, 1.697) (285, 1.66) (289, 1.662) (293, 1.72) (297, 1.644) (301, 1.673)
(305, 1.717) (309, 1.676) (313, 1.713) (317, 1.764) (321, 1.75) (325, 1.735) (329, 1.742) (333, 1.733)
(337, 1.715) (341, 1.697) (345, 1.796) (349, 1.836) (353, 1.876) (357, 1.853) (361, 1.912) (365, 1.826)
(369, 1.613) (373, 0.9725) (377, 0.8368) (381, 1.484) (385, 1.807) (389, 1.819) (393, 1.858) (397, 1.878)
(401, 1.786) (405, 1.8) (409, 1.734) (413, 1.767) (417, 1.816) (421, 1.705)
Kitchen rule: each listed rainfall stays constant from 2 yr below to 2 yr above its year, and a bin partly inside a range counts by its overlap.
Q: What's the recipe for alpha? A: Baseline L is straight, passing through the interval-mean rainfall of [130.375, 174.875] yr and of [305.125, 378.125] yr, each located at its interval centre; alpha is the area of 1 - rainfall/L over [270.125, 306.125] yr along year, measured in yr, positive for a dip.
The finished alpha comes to -2.0 yr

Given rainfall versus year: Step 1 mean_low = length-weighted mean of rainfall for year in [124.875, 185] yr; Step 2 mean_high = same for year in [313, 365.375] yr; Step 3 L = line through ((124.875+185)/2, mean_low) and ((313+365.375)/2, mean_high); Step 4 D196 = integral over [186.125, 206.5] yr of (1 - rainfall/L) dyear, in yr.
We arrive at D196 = 0.8 yr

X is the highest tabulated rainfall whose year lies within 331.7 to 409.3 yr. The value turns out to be 1.912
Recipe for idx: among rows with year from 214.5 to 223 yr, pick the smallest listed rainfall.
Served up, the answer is 1.366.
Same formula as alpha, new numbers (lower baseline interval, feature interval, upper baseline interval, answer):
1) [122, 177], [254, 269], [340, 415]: -0.8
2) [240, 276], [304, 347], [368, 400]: -4.7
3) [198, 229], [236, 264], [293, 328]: -0.6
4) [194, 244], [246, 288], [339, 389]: -4.0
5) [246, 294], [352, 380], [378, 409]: 2.9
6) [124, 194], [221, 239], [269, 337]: 1.3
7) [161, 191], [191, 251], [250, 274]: 4.4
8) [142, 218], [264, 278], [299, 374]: -0.6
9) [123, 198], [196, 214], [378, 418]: 0.9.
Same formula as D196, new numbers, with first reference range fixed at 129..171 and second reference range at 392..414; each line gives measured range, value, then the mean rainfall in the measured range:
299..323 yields -1.1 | 1.72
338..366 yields -1.8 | 1.82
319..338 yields -0.7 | 1.74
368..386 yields 4.7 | 1.3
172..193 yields -0.9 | 1.47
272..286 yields -0.9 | 1.68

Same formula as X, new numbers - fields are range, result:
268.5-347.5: 1.796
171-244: 1.509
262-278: 1.691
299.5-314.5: 1.717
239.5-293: 1.72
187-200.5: 1.471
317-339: 1.764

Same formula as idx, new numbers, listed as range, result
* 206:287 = 1.353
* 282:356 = 1.644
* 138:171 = 1.287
